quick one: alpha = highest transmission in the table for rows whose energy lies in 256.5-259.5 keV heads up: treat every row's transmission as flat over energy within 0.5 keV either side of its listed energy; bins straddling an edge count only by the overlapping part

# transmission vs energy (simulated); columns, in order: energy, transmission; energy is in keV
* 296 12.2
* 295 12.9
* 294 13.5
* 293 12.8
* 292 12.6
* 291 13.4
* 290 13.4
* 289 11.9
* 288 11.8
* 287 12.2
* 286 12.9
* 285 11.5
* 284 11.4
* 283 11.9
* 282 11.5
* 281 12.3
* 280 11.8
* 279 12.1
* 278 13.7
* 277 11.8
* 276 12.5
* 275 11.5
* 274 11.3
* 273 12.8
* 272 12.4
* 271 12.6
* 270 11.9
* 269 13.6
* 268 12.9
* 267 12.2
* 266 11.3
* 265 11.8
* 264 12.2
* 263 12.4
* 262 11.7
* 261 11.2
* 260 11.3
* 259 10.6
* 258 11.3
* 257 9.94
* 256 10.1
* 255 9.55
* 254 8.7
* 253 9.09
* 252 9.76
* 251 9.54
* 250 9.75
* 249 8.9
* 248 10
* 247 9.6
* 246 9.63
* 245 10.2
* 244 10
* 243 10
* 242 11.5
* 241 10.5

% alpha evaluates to 11.3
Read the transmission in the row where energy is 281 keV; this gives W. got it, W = 12.3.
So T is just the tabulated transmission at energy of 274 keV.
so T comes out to 11.3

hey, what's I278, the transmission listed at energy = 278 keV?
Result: 13.7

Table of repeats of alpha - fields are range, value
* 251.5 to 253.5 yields 9.76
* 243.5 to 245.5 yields 10.2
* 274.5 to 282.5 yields 13.7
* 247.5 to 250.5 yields 10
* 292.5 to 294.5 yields 13.5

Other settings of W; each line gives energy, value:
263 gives 12.4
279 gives 12.1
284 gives 11.4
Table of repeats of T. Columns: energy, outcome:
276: 12.5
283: 11.9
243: 10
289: 11.9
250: 9.75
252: 9.76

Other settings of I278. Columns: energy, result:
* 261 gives 11.2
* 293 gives 12.8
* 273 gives 12.8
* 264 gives 12.2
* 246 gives 9.63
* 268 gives 12.9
